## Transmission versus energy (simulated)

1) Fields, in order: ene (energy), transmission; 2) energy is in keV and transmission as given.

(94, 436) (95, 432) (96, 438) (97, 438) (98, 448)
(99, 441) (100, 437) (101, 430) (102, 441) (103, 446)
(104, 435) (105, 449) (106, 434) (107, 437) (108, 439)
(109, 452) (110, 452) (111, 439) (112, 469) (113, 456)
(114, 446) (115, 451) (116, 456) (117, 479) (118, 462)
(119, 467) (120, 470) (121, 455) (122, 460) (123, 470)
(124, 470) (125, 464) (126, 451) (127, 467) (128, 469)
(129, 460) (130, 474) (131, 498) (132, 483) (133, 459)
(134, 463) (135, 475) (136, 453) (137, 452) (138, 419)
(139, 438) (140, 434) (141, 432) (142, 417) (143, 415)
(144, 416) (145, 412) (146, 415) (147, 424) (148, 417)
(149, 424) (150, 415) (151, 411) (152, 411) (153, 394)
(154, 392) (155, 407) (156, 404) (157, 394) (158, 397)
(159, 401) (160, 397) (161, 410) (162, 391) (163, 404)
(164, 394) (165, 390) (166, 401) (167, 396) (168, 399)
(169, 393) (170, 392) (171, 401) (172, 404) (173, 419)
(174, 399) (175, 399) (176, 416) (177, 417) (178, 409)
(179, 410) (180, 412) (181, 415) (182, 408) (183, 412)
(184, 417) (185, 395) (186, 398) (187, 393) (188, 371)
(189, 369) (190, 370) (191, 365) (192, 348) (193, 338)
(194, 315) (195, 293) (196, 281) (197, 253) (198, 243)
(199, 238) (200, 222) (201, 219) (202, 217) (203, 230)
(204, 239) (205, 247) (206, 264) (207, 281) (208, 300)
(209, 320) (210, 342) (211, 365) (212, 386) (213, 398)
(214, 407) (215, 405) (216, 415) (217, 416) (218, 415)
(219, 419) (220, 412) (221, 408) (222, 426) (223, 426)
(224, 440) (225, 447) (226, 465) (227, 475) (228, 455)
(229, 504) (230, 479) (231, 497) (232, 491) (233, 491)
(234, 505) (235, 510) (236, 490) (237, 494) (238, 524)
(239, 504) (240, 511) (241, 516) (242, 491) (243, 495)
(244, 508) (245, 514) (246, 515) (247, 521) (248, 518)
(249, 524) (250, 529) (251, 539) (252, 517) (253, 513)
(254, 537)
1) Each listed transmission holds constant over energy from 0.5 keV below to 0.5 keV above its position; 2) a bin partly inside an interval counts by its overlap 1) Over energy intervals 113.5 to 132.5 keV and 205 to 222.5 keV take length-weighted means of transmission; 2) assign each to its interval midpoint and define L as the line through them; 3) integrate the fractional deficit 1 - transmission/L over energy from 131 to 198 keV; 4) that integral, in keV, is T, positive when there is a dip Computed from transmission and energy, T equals 3.6 keV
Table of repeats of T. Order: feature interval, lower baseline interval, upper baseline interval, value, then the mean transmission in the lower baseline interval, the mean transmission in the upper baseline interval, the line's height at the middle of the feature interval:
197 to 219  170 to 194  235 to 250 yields 6.51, 393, 510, 443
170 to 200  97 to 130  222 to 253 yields 6.92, 453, 496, 478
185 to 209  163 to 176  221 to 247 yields 7.56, 400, 486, 437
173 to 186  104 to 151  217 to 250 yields 1.55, 449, 481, 464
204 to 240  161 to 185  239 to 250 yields 4.34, 404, 512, 478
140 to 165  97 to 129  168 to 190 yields 0.83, 453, 402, 422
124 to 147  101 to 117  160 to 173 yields -1.26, 447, 399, 425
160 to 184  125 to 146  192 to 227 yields -0.56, 449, 340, 395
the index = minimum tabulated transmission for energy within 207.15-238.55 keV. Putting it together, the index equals 300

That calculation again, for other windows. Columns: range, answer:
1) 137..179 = 390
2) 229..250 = 479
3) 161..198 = 243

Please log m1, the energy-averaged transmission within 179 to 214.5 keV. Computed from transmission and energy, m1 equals 329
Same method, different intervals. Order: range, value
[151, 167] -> 399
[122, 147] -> 450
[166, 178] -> 403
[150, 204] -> 369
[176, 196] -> 380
